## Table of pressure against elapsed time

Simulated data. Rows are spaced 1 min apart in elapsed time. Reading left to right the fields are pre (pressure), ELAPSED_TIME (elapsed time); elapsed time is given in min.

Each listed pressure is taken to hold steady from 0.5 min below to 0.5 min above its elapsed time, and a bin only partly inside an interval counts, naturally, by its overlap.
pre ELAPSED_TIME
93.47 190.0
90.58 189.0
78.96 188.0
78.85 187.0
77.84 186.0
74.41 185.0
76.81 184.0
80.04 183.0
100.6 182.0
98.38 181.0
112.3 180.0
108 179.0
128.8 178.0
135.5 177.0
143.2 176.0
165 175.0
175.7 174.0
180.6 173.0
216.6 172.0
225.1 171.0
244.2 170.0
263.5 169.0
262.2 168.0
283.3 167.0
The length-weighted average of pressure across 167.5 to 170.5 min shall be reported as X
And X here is 257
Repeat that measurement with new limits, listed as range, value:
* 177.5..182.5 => 110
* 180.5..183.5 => 93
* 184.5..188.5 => 77.5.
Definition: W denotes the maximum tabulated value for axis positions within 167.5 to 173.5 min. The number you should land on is 263.5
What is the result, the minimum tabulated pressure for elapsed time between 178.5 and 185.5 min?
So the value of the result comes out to 74.41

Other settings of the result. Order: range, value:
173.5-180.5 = 108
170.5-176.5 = 143.2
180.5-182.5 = 98.38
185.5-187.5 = 77.84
